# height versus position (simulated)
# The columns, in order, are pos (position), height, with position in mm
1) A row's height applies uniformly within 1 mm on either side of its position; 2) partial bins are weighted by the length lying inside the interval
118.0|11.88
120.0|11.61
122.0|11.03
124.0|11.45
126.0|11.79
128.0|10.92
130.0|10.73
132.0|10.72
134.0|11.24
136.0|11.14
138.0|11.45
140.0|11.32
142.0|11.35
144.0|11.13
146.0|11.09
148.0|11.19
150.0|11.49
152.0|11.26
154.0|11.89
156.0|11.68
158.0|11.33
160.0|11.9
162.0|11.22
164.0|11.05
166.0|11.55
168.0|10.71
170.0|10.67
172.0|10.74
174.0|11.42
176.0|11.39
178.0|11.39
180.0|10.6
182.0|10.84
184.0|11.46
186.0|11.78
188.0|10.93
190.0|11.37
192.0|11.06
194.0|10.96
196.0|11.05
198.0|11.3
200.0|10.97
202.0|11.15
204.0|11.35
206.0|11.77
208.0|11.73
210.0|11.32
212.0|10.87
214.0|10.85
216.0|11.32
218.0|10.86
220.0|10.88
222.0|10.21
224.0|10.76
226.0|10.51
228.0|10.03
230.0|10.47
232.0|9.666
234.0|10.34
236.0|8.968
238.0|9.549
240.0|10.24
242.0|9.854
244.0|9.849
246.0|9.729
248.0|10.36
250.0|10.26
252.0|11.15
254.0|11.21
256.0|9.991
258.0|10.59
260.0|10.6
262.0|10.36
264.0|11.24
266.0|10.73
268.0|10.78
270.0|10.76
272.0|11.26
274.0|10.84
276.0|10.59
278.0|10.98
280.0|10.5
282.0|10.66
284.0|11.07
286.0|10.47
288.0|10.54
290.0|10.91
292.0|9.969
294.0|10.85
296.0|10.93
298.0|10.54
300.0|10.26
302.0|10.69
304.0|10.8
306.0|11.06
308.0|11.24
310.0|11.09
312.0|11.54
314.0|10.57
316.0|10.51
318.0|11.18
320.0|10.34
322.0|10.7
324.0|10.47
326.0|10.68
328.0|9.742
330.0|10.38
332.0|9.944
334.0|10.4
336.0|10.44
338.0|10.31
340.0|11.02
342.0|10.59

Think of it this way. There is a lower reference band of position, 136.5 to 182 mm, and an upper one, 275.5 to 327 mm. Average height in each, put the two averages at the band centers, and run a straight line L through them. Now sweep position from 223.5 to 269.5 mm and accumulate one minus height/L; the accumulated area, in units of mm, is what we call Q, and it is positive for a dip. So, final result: 2.6 mm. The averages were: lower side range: 11.3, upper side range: 10.7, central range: 10.3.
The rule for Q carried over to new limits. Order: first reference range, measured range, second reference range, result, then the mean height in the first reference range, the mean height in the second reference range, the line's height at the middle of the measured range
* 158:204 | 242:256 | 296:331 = 0.7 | 11.2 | 10.7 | 10.9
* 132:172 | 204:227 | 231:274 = -0.7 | 11.3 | 10.4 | 10.7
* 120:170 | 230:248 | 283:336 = 1.8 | 11.3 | 10.6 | 10.9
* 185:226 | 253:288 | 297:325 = 0.6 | 11.1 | 10.8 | 10.9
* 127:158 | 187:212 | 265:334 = -0.4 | 11.2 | 10.7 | 11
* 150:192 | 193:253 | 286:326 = 2.4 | 11.3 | 10.7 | 11.1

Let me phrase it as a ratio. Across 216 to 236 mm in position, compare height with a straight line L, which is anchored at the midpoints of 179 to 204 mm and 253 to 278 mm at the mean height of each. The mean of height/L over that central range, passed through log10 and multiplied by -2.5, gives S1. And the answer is 0.06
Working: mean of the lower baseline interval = 11.1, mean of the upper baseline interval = 10.8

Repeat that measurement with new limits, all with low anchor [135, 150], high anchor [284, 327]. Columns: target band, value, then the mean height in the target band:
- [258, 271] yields 0.01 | 10.7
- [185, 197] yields -0.01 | 11.2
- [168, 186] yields 0.01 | 11.1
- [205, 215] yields -0.03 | 11.3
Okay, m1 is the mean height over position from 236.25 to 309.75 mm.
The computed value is 10.6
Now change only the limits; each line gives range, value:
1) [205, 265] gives 10.5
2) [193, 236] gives 10.8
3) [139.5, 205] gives 11.2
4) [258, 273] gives 10.8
